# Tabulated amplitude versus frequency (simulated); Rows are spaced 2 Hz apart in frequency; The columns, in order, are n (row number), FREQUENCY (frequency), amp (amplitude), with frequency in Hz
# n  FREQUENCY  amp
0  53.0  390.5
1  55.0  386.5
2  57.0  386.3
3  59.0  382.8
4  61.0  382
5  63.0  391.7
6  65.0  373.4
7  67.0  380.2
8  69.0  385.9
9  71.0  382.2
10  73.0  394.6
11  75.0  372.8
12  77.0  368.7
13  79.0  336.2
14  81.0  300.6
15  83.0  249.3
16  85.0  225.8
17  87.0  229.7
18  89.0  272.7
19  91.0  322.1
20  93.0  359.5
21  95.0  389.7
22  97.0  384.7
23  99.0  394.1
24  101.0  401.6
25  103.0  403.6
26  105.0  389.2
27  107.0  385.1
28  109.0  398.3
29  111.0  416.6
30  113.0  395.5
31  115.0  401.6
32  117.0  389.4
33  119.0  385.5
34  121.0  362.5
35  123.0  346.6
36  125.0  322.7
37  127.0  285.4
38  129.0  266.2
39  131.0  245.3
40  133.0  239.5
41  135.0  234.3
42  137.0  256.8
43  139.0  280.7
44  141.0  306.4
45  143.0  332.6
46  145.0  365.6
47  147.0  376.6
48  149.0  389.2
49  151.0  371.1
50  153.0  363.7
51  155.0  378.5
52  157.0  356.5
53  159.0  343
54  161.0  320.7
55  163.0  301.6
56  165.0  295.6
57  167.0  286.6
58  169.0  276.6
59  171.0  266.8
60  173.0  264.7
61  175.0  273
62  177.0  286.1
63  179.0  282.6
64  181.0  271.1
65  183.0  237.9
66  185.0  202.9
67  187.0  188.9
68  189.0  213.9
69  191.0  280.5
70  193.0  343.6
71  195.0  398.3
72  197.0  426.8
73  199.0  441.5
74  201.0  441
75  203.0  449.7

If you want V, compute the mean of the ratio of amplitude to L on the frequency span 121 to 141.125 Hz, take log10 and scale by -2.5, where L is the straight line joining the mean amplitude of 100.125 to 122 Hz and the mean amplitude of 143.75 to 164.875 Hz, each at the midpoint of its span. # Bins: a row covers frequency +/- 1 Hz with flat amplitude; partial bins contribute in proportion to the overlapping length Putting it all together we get 0.31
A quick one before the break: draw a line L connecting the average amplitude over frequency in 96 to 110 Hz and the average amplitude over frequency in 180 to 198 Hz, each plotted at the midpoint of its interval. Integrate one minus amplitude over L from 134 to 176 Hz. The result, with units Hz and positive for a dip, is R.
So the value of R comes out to 1.5 Hz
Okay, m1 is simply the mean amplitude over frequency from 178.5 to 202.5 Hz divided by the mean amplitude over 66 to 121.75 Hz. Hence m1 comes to 0.9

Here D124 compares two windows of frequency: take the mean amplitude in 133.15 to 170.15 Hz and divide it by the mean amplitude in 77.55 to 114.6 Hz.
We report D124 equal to 0.92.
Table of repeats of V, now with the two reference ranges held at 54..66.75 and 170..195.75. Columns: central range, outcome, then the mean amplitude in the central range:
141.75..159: -0.215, 364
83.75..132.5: -0.028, 347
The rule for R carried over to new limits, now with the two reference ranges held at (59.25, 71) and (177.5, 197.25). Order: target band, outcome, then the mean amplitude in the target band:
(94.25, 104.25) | -1.2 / 395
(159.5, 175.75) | 0.5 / 288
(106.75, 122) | -2.3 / 392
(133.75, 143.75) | 1.3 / 280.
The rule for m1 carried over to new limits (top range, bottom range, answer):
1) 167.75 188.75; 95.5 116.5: 0.64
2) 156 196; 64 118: 0.79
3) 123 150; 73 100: 0.93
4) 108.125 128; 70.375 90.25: 1.19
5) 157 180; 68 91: 0.92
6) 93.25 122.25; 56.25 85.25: 1.10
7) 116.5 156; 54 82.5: 0.87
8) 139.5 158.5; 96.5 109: 0.91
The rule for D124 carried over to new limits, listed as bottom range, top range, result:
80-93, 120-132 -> 1.11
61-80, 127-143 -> 0.71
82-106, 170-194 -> 0.77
